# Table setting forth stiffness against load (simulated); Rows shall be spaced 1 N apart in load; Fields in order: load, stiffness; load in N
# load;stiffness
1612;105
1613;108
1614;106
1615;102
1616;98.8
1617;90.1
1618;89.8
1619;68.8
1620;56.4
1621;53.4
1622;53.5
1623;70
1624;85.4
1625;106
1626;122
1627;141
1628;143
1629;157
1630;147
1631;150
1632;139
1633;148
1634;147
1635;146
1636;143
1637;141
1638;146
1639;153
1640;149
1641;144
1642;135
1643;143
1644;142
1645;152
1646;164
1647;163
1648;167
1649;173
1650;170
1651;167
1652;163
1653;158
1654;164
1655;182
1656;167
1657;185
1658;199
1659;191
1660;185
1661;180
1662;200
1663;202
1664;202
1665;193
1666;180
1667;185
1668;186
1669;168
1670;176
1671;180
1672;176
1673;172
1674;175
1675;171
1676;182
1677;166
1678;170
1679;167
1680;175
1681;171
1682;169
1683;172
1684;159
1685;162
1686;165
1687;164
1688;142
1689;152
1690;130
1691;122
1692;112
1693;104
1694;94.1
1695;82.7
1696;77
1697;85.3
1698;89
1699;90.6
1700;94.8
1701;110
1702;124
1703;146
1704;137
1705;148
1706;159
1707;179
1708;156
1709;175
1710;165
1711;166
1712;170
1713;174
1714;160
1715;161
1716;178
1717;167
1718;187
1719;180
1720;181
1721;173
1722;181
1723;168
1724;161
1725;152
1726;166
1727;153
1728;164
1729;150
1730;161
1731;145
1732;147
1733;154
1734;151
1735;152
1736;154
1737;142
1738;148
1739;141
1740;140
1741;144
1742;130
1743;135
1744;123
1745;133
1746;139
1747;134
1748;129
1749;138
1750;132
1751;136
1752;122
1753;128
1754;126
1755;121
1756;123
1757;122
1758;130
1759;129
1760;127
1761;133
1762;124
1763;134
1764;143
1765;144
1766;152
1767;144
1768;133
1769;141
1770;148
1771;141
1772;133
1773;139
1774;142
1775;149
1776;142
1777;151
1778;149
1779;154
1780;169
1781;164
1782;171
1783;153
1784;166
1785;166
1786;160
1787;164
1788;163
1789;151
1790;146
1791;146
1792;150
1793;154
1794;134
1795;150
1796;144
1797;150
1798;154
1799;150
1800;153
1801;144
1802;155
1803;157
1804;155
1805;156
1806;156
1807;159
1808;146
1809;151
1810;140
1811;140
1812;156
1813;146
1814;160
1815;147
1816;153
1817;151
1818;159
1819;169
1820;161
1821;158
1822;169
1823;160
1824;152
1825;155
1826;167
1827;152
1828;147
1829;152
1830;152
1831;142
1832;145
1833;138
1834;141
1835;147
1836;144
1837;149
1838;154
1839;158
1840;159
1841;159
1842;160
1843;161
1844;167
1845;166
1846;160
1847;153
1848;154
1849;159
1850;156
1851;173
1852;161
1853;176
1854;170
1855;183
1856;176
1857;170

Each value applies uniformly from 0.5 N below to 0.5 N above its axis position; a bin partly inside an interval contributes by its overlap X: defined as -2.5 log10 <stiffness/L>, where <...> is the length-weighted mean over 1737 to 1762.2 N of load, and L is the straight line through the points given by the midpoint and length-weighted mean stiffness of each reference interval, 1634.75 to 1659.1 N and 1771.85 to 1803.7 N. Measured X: 0.17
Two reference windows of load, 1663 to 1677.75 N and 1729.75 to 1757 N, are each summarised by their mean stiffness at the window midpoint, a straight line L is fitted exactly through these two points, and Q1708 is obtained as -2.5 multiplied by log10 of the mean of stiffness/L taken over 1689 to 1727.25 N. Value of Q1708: 0.09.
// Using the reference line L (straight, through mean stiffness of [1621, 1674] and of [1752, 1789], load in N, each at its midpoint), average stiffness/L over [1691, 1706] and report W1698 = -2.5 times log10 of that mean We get 0.356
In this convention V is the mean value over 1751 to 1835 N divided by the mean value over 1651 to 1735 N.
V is 0.93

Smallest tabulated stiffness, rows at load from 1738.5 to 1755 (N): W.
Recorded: 121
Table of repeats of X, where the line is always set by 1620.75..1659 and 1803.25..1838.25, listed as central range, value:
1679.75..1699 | 0.124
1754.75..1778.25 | 0.098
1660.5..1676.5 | -0.242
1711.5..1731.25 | -0.127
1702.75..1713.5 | -0.096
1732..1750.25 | 0.067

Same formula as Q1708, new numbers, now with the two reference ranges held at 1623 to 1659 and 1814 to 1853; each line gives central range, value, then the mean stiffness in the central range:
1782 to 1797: 0.01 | 154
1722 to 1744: 0.02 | 150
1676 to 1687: -0.11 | 168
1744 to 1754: 0.17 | 132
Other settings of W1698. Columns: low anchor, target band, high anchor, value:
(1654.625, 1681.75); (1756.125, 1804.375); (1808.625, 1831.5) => 0.10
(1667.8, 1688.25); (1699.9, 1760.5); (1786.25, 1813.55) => 0.10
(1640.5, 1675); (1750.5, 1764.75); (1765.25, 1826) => 0.22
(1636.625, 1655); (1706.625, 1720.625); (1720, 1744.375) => -0.12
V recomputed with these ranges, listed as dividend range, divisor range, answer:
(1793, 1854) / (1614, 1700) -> 1.06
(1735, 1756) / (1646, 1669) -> 0.75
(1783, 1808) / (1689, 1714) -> 1.18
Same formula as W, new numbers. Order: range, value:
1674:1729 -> 77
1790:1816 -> 134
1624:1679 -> 85.4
